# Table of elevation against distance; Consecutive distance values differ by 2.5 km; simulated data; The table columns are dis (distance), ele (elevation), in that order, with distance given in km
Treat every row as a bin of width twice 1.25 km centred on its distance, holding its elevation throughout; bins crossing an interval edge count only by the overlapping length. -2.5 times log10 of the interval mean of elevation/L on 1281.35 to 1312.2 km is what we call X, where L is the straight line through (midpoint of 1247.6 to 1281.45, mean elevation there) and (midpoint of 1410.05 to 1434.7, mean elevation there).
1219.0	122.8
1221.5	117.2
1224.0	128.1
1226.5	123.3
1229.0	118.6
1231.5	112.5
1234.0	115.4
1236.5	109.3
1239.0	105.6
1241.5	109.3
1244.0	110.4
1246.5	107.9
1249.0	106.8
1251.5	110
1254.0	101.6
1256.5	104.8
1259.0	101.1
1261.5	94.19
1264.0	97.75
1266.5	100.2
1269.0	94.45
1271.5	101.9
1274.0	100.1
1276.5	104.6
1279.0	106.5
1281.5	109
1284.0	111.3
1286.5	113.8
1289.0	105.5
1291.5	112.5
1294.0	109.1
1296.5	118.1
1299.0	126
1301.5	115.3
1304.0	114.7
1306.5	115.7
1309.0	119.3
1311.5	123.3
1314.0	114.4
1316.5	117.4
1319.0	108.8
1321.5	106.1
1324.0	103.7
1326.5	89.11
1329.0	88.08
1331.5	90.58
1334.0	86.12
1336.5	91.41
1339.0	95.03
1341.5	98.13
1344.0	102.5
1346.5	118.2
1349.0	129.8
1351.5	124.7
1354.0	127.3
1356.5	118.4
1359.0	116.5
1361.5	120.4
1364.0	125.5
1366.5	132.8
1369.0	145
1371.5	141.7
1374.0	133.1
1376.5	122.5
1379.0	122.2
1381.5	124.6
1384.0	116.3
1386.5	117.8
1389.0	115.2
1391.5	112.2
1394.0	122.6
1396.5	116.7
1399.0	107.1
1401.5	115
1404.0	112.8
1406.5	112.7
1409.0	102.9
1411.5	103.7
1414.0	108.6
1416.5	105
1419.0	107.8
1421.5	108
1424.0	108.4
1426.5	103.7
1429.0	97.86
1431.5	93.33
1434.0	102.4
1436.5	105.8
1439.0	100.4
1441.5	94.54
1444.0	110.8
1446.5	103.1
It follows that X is -0.12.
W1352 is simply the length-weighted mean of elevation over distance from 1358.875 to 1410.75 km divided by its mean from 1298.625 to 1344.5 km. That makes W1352 1.15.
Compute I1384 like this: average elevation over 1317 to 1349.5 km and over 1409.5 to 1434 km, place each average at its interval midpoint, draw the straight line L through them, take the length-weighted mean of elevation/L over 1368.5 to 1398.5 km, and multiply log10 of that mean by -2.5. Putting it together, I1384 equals -0.202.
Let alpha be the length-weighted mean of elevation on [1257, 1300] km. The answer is 106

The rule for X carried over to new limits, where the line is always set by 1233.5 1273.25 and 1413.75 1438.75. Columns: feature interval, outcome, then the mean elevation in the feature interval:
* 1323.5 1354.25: 0.014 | 103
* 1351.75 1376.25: -0.231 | 129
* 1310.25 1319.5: -0.124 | 117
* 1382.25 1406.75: -0.112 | 115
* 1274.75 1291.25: -0.044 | 108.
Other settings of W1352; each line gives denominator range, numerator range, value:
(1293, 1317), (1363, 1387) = 1.09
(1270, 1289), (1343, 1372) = 1.17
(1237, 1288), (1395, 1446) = 1.01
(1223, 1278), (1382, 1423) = 1.04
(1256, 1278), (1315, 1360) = 1.06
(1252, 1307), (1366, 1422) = 1.10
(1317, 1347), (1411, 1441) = 1.05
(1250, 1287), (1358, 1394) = 1.21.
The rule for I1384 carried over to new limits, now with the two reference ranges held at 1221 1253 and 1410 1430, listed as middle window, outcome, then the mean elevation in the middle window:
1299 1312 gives -0.074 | 118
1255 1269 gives 0.134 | 99.2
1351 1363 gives -0.125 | 121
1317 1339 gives 0.139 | 96.2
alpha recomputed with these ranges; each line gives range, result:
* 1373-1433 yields 112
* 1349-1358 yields 124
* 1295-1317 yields 118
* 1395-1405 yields 113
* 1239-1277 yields 103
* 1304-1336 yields 105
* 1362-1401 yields 123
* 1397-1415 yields 109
